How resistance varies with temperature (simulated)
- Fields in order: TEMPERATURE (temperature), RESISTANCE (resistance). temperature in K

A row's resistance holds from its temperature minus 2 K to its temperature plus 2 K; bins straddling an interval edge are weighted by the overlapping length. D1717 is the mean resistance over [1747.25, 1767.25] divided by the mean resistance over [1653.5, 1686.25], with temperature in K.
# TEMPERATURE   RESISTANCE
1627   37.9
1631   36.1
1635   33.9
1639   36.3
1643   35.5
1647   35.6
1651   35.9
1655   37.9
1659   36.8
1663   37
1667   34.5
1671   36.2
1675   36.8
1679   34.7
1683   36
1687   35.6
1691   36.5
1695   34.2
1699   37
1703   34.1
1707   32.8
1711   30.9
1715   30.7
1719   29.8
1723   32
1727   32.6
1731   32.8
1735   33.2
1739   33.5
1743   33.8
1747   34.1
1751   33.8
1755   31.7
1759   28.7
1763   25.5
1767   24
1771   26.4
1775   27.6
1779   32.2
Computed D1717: 0.82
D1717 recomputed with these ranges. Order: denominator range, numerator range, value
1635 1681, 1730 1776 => 0.85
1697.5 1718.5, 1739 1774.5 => 0.91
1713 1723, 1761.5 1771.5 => 0.82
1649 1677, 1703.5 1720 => 0.86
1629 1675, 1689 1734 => 0.92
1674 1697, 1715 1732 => 0.89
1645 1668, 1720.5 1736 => 0.89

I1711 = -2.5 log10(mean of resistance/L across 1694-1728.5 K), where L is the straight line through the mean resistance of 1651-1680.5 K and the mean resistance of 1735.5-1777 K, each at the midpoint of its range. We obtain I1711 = 0.02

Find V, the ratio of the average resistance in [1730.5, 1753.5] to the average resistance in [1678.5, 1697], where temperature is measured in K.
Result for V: 0.95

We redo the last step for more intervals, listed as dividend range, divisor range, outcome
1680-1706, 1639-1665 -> 0.97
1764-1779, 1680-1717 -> 0.78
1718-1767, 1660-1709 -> 0.89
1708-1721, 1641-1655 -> 0.85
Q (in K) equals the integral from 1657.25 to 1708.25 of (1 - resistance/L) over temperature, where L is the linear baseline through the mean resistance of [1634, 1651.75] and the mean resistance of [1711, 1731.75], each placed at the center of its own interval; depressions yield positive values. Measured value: -3.3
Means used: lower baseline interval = 35.5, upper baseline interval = 31.4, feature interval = 35.6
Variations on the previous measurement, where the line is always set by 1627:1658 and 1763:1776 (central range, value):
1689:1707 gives -2.0 K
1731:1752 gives -4.2 K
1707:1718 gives -0.2 K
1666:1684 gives -1.2 K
